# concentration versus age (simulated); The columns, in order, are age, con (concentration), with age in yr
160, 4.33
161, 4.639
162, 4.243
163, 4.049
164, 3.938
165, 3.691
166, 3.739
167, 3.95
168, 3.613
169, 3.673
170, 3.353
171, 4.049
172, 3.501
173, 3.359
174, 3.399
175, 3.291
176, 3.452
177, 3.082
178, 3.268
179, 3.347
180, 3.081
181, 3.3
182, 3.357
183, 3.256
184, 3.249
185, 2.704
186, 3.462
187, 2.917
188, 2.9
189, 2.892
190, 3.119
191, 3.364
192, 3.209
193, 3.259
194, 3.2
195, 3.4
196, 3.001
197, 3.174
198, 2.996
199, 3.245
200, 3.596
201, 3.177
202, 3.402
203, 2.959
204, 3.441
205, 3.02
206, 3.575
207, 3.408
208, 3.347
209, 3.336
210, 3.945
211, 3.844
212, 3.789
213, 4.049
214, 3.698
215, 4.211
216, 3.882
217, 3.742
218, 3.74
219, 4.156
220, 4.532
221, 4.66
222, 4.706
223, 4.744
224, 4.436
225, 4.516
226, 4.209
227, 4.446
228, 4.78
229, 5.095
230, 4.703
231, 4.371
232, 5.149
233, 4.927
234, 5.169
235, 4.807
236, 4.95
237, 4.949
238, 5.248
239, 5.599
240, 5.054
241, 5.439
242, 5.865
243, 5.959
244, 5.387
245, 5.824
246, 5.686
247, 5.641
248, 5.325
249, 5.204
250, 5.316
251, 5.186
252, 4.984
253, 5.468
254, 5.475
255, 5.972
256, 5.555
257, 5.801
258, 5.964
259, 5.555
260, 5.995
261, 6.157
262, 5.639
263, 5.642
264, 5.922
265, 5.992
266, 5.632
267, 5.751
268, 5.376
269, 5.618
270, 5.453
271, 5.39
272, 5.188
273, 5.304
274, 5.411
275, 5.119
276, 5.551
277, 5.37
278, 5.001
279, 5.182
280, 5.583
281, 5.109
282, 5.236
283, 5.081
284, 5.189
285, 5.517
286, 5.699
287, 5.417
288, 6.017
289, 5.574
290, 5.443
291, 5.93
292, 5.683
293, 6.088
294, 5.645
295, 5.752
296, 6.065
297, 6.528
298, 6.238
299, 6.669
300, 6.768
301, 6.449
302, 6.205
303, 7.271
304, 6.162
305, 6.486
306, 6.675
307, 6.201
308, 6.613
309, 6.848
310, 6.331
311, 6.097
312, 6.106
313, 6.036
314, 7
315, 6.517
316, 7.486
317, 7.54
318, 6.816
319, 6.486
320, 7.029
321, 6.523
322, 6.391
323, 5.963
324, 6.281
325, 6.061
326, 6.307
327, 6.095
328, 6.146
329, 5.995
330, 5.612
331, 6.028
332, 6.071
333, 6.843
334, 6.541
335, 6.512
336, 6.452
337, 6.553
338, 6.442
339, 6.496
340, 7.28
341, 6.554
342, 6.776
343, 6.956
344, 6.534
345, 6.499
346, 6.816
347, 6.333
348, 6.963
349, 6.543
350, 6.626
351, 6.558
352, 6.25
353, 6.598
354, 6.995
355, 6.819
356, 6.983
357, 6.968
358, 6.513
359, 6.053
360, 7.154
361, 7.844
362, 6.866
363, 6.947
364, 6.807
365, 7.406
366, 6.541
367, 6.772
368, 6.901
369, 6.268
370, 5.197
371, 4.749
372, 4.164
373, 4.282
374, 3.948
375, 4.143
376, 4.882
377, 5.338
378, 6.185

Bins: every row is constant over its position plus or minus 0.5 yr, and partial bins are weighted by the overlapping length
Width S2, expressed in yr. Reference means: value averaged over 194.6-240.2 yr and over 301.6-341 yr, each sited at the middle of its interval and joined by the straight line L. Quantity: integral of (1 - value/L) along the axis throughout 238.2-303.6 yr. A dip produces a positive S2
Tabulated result -4.4 yr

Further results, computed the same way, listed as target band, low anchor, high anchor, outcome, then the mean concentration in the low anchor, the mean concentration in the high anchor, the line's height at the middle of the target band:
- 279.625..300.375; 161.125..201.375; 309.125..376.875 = -1.4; 3.38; 6.37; 5.39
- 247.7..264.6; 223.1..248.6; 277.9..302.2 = -0.8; 5.1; 5.77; 5.35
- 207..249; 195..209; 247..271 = -3.2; 3.26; 5.6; 4.33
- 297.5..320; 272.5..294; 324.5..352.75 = -2.6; 5.46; 6.46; 5.92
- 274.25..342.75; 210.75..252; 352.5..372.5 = -4.1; 4.81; 6.53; 5.82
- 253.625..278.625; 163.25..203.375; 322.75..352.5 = -3.0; 3.33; 6.44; 5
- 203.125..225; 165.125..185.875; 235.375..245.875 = 3.3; 3.41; 5.43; 4.6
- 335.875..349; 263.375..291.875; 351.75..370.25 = -0.4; 5.47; 6.76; 6.47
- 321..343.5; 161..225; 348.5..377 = -2.6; 3.56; 6.19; 5.72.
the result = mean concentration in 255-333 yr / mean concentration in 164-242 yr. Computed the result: 1.56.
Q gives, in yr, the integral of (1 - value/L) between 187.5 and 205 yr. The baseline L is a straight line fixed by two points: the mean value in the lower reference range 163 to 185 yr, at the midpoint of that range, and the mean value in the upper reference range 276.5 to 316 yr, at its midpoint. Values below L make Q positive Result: 3.3 yr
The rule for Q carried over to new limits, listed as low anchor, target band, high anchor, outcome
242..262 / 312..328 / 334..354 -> -0.5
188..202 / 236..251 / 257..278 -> -2.0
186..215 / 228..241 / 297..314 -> -1.9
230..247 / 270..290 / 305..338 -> 1.7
